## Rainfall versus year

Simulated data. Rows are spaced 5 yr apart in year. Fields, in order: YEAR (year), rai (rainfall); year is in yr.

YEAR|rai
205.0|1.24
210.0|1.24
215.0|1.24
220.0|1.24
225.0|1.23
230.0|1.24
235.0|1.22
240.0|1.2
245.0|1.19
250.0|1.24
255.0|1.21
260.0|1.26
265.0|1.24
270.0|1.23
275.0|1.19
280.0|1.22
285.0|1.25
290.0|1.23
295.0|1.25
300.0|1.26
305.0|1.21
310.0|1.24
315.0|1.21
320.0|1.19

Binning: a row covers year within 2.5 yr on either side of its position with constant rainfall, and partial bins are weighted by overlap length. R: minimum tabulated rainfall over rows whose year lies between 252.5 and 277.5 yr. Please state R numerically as 1.19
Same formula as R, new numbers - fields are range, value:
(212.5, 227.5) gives 1.23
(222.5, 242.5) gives 1.2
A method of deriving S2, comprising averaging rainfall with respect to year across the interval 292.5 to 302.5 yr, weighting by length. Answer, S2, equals 1.26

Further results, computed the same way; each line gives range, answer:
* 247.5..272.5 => 1.24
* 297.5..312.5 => 1.24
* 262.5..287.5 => 1.23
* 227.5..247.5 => 1.21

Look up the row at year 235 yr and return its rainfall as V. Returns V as 1.22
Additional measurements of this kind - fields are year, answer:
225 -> 1.23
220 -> 1.24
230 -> 1.24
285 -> 1.25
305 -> 1.21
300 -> 1.26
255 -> 1.21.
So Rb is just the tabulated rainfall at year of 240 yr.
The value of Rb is 1.2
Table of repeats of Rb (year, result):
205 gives 1.24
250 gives 1.24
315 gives 1.21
